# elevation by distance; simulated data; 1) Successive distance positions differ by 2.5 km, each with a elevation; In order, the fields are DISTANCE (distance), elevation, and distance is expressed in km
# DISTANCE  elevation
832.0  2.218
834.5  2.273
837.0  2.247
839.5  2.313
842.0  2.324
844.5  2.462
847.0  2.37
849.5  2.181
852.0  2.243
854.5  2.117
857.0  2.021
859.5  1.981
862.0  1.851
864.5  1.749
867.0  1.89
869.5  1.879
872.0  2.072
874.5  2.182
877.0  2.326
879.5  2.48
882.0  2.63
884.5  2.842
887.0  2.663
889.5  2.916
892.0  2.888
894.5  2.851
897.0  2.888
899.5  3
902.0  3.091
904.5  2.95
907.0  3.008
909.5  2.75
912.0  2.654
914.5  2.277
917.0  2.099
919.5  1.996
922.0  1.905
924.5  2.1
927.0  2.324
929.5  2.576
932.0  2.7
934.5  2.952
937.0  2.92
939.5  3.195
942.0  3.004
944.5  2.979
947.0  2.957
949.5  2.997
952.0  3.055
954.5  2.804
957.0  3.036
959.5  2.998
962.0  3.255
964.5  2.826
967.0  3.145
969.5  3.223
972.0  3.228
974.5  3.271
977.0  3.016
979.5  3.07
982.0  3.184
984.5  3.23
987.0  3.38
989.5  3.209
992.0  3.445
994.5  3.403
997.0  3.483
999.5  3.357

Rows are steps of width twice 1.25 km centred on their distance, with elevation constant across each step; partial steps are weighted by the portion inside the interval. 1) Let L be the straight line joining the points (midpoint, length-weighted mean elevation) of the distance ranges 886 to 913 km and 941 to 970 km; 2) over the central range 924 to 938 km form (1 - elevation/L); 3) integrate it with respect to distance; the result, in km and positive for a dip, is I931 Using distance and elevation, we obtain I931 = 1.6 km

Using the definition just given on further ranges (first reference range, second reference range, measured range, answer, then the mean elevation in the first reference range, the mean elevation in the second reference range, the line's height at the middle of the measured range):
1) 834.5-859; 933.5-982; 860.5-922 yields 2.2 km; 2.25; 3.05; 2.57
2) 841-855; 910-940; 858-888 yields 1.8 km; 2.29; 2.46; 2.35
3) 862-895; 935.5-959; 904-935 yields 3.2 km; 2.38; 2.99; 2.75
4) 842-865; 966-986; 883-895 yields -1.9 km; 2.13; 3.17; 2.43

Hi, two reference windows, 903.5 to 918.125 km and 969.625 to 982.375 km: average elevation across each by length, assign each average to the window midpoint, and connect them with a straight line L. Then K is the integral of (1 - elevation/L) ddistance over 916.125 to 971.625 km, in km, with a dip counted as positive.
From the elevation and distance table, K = 2.2 km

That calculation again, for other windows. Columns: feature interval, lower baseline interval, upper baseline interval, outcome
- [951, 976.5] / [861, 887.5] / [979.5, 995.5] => -0.1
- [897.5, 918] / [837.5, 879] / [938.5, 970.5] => -1.2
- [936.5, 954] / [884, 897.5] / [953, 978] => 0.0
